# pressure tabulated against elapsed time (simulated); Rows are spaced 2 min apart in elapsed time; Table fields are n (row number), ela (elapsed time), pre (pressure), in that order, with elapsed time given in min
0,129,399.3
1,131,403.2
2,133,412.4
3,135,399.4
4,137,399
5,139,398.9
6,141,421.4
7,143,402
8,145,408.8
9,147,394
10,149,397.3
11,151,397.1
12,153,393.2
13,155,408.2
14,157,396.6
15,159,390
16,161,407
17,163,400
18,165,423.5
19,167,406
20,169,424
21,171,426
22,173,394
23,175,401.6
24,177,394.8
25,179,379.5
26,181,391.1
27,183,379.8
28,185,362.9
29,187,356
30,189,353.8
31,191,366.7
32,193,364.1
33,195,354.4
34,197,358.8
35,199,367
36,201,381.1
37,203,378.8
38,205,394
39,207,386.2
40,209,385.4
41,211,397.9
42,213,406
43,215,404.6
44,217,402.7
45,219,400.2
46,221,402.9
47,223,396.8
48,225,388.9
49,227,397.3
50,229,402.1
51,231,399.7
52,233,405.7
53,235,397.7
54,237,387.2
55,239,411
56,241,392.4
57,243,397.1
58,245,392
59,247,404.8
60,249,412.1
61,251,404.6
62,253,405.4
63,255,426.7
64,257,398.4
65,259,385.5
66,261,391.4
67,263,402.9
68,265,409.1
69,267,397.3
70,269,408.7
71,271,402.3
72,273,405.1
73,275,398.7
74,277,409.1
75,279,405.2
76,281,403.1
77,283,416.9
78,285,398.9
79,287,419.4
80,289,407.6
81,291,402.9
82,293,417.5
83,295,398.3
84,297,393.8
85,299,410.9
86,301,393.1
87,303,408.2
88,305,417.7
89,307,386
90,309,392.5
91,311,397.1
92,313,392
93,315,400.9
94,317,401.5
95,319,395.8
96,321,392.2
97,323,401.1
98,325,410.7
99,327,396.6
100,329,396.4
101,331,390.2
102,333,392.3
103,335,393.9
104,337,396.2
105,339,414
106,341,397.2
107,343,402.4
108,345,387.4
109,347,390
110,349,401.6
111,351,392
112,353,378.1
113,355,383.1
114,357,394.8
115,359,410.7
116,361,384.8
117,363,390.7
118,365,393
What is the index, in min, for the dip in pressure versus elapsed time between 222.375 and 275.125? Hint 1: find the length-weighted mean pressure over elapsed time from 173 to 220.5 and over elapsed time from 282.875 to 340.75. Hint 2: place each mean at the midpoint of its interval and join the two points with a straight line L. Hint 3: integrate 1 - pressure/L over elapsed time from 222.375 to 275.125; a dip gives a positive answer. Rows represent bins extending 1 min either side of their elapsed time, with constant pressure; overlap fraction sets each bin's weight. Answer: -1.4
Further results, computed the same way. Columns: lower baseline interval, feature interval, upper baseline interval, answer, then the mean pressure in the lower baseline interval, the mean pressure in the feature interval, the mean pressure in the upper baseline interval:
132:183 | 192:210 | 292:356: 1.2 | 402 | 374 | 398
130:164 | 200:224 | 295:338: 0.3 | 402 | 395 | 398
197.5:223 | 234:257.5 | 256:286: -0.3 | 392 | 403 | 402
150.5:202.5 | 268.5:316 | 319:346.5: -1.0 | 387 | 404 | 398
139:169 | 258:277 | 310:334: -0.1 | 404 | 401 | 397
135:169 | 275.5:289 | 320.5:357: -0.4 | 403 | 408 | 395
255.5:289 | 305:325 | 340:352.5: 0.1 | 404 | 397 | 394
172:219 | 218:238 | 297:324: -0.6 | 381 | 398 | 399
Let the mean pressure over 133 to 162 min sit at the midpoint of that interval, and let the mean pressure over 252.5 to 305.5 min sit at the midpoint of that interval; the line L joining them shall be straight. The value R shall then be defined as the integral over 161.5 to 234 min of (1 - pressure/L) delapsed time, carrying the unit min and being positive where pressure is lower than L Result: 2.3 min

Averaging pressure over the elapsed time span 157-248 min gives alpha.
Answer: 391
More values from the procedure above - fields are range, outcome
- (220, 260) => 400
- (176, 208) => 373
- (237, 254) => 402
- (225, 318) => 402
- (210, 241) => 400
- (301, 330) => 399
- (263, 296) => 406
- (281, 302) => 406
